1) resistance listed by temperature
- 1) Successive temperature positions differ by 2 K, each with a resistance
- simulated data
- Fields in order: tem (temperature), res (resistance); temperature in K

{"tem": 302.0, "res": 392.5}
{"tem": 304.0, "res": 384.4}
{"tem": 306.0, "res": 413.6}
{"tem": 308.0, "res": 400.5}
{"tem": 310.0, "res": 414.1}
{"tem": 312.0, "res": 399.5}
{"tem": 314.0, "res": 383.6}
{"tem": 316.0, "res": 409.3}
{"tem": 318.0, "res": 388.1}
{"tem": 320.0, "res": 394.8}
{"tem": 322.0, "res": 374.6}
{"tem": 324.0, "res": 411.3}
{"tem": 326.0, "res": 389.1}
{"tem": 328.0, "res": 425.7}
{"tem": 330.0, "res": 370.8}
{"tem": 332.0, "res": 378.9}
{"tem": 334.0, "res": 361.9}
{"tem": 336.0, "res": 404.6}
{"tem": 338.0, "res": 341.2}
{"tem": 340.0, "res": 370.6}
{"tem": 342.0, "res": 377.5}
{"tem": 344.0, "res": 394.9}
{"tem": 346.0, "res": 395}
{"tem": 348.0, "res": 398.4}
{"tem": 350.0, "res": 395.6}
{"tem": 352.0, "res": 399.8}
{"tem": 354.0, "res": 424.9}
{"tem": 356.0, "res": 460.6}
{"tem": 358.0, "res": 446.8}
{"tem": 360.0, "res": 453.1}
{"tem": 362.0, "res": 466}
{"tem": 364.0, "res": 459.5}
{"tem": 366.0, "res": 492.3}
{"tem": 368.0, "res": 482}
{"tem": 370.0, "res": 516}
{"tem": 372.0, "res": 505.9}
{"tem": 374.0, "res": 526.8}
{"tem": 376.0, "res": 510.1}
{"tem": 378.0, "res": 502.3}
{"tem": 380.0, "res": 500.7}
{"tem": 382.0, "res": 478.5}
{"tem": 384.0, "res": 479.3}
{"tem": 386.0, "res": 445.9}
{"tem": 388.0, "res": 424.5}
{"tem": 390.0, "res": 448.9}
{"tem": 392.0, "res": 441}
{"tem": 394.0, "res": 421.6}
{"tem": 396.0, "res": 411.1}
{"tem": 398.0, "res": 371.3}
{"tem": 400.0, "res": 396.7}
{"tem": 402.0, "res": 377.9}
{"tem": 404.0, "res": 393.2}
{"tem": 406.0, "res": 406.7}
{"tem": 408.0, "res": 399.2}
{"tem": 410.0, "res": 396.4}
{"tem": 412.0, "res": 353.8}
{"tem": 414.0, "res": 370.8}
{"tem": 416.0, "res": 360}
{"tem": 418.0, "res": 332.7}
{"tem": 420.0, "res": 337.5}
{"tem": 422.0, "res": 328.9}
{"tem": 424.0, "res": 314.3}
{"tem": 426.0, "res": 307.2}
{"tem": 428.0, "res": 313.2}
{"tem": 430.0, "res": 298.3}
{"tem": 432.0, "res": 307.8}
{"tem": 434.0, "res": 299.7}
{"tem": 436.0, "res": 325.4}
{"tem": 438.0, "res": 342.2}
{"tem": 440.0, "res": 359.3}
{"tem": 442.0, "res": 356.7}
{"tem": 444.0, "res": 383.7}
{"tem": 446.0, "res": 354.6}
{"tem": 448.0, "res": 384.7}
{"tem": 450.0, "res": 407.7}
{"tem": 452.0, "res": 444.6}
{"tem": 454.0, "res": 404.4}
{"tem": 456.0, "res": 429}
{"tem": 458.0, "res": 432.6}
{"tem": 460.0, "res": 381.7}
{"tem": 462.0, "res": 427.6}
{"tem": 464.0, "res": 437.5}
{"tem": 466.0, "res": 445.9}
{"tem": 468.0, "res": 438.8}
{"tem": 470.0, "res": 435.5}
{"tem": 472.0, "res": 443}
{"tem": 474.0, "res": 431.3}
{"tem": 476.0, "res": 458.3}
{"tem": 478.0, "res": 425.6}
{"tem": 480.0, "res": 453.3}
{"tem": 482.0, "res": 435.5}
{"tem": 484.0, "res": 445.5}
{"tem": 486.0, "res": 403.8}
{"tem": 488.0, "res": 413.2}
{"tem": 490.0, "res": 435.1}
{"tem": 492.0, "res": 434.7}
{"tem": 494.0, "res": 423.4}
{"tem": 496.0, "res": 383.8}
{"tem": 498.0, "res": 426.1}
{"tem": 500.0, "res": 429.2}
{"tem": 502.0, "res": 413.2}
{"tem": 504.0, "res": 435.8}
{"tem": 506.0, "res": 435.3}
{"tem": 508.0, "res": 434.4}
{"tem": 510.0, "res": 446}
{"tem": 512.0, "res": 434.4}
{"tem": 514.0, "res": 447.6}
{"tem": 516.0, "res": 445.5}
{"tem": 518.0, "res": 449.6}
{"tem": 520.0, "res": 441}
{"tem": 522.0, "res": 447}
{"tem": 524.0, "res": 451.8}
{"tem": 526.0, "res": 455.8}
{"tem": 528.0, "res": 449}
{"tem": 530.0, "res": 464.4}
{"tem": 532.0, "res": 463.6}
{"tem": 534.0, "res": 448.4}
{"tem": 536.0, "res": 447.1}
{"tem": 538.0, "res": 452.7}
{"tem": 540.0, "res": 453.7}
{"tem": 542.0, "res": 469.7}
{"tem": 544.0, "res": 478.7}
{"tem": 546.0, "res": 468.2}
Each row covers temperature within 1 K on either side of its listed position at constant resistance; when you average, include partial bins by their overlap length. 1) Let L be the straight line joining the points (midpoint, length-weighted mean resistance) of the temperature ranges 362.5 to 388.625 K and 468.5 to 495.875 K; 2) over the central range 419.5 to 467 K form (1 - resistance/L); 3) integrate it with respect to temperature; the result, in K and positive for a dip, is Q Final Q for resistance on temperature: 8.8 K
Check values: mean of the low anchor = 487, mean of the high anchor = 432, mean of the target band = 368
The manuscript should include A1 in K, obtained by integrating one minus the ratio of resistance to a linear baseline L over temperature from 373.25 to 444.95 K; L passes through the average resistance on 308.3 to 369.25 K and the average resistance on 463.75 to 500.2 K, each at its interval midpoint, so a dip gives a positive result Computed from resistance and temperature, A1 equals 5.2 K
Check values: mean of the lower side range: 409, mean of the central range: 389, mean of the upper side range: 431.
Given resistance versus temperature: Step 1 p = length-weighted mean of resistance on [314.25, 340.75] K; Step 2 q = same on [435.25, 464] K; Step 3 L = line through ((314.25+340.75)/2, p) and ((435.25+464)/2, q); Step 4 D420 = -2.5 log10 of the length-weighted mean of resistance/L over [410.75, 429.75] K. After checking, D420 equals 0.16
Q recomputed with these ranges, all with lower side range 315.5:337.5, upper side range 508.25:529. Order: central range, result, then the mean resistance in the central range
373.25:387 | -2.9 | 491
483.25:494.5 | 0.3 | 426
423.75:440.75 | 4.2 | 318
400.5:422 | 2.3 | 371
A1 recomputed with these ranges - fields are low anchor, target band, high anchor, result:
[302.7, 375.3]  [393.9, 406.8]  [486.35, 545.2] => 0.9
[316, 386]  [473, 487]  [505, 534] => 0.2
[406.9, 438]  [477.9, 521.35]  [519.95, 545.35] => -1.2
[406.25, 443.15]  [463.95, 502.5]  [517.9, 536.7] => -2.6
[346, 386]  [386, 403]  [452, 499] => 1.6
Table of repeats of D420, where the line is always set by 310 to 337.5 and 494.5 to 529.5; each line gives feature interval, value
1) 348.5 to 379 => -0.167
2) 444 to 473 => 0.016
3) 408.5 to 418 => 0.126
